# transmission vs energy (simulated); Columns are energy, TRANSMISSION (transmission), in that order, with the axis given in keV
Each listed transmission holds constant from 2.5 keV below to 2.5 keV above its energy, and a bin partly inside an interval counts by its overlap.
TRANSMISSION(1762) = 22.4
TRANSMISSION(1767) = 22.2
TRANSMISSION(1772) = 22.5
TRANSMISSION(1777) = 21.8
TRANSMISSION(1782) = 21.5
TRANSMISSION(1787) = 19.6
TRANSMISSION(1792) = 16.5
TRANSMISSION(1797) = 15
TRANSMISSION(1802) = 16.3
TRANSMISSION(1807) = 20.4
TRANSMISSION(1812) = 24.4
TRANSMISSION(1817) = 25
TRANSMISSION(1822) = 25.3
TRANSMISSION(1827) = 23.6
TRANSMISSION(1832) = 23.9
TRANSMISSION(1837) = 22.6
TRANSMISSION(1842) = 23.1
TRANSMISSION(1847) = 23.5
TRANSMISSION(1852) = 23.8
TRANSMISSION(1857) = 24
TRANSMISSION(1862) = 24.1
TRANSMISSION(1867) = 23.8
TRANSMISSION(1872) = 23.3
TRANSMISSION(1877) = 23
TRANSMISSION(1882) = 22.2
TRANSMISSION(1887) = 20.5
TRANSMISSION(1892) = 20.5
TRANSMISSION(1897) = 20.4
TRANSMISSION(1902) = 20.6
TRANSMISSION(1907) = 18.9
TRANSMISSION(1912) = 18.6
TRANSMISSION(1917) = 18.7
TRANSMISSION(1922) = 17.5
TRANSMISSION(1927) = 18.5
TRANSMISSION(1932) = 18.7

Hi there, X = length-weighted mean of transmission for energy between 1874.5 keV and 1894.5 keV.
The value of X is 21.6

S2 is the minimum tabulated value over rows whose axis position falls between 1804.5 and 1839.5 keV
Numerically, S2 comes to 20.4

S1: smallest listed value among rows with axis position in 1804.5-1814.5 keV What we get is 20.4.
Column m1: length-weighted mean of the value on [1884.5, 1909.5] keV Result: 20.2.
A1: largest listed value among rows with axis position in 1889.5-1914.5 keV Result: 20.6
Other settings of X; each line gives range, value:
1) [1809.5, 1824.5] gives 24.9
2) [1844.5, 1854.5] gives 23.6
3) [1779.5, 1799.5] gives 18.1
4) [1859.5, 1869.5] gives 23.9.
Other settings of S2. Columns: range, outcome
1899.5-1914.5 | 18.6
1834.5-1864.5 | 22.6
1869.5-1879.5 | 23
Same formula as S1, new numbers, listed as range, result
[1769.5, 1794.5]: 16.5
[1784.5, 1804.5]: 15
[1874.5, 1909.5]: 18.9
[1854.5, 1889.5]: 20.5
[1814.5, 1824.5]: 25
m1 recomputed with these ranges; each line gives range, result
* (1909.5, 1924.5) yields 18.3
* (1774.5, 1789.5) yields 21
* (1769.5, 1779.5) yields 22.1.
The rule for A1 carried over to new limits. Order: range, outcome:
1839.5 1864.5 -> 24.1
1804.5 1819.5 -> 25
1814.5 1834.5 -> 25.3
